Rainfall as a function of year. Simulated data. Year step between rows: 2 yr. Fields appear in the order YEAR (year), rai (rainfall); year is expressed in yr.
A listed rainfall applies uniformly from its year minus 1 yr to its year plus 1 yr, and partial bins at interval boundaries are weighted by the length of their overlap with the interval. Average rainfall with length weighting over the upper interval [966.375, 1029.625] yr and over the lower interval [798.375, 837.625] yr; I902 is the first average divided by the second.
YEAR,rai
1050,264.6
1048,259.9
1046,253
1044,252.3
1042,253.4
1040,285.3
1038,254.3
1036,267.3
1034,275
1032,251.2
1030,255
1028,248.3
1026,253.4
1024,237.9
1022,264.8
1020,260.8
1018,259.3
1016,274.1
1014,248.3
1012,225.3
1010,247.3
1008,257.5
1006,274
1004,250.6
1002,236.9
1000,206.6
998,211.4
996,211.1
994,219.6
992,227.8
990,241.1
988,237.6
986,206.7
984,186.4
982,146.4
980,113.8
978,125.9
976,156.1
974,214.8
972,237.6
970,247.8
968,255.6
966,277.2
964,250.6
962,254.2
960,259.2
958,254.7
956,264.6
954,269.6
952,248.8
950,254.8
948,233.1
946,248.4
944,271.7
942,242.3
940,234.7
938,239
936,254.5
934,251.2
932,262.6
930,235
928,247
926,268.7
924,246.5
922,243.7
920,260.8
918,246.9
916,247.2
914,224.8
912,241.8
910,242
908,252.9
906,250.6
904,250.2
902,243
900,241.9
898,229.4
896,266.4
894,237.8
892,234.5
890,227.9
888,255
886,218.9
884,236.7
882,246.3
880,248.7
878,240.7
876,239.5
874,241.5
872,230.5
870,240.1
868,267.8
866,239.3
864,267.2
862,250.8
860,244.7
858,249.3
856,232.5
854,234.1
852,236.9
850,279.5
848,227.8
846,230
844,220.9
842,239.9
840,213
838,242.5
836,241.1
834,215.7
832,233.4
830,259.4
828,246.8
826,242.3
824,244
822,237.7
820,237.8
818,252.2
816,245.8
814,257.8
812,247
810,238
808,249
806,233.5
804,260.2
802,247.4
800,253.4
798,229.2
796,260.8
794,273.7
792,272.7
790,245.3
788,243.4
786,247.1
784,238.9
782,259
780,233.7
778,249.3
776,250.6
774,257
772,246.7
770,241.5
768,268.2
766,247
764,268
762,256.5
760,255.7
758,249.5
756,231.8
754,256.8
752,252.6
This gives 0.9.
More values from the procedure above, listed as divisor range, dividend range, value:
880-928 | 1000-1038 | 1.04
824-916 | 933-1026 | 0.97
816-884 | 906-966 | 1.04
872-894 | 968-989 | 0.80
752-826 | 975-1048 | 0.93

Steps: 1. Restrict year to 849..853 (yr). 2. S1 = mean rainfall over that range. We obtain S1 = 258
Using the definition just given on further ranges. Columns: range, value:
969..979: 196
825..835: 240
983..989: 210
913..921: 245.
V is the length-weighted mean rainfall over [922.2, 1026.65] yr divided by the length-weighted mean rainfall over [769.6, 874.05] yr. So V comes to 0.97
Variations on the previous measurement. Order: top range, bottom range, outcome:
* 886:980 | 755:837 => 0.98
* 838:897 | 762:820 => 0.96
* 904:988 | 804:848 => 0.99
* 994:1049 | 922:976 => 1.01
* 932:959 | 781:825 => 1.01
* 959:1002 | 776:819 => 0.86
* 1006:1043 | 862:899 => 1.06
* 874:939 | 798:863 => 1.01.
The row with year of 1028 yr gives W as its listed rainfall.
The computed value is 248.3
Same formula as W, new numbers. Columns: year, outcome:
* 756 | 231.8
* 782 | 259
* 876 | 239.5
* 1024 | 237.9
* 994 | 219.6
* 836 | 241.1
